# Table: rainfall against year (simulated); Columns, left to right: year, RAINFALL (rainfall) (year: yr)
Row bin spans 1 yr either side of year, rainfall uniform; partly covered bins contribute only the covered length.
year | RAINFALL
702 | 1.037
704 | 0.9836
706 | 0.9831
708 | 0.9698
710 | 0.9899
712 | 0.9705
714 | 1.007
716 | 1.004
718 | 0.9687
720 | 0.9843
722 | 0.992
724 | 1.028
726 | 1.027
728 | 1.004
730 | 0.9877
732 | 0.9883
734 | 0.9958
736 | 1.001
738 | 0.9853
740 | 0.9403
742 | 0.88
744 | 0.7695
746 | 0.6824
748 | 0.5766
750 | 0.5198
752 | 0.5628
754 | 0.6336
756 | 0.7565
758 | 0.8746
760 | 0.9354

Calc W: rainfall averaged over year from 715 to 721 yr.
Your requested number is 0.986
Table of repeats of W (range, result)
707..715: 0.984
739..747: 0.818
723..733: 1.01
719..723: 0.988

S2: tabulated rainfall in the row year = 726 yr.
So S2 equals 1.027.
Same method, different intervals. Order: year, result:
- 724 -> 1.028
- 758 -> 0.8746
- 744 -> 0.7695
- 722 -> 0.992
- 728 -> 1.004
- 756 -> 0.7565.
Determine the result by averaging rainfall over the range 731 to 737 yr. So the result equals 0.995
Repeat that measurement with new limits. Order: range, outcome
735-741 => 0.976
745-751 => 0.593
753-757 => 0.695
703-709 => 0.979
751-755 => 0.598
